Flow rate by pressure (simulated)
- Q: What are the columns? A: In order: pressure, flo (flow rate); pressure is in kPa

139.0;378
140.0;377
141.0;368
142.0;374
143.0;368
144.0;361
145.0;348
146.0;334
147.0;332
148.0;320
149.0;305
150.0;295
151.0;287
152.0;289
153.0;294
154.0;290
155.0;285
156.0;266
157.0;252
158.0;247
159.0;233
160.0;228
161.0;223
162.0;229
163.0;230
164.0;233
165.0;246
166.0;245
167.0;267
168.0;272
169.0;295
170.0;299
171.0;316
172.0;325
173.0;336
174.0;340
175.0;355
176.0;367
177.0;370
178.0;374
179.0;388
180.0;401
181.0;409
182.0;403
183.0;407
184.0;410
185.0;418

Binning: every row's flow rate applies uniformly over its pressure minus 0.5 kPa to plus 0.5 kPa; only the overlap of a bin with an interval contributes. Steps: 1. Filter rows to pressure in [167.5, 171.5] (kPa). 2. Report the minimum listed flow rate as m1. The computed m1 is 272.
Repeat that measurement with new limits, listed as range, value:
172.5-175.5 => 336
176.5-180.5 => 370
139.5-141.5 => 368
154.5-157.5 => 252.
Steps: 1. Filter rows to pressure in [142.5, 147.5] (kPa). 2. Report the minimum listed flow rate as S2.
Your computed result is 332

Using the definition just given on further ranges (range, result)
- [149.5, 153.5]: 287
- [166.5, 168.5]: 267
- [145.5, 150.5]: 295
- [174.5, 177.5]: 355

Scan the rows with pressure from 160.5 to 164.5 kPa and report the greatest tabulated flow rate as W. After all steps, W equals 233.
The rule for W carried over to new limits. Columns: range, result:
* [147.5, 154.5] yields 320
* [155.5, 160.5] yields 266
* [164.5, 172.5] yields 325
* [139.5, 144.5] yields 377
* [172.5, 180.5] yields 401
